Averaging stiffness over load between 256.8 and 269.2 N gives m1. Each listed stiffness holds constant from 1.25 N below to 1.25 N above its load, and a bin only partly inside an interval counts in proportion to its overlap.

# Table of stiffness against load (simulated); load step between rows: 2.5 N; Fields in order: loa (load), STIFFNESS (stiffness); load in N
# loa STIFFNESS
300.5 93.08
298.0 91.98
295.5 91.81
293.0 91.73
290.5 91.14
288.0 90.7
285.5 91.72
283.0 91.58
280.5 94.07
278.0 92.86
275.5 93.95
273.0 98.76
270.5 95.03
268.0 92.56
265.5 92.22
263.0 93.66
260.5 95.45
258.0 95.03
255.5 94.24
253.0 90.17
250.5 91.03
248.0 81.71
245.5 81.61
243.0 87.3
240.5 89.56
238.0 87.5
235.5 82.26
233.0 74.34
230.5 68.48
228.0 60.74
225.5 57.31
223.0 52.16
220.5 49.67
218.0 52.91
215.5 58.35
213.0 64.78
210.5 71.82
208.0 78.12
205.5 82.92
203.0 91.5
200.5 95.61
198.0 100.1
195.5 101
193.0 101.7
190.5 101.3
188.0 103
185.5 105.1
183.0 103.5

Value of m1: 93.8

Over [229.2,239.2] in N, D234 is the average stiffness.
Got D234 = 78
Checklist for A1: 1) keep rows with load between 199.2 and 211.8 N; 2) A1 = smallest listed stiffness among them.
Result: 71.82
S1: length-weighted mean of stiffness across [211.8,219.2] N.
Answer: 58.7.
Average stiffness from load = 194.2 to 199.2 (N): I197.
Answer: 101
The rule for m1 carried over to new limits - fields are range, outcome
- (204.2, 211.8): 77.6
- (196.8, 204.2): 95.7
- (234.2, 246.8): 85.6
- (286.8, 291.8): 90.9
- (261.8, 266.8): 92.9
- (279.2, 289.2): 92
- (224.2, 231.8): 62.2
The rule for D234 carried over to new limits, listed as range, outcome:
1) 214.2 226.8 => 54.1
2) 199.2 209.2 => 87.1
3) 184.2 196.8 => 102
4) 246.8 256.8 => 89.4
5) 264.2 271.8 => 93.3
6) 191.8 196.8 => 101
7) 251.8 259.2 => 93.2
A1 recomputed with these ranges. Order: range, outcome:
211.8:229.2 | 49.67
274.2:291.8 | 90.7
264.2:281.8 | 92.22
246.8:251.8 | 81.71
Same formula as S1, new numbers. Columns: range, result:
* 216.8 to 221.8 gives 51.3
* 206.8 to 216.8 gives 68.1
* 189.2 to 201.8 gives 99.9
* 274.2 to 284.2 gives 93.2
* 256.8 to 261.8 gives 95.2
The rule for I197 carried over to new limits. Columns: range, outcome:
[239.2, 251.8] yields 86.3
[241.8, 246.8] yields 84.4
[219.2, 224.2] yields 50.9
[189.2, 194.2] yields 102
